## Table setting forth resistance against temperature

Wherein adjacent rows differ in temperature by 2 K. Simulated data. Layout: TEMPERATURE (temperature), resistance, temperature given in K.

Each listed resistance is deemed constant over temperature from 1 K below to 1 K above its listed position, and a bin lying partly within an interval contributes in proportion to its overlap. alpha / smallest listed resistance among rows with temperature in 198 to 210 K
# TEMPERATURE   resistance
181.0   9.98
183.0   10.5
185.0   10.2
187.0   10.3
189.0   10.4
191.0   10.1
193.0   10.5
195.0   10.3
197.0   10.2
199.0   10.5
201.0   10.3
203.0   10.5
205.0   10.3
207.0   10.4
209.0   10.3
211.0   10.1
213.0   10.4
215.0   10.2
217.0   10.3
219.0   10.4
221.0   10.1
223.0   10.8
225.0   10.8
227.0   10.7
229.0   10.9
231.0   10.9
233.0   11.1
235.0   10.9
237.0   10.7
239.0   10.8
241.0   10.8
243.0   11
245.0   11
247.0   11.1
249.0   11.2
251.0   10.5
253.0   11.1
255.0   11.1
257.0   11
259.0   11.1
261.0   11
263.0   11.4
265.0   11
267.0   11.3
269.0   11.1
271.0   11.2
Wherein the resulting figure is 10.3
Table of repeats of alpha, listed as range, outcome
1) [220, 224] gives 10.1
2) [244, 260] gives 10.5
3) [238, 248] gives 10.8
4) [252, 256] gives 11.1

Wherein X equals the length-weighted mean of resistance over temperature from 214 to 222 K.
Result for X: 10.2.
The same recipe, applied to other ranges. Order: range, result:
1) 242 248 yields 11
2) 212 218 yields 10.3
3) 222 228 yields 10.8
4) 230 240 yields 10.9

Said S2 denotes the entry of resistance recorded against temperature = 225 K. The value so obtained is 10.8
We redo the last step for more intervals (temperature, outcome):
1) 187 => 10.3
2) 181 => 9.98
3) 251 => 10.5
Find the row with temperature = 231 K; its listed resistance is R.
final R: 10.9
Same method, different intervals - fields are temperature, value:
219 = 10.4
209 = 10.3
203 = 10.5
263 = 11.4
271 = 11.2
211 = 10.1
